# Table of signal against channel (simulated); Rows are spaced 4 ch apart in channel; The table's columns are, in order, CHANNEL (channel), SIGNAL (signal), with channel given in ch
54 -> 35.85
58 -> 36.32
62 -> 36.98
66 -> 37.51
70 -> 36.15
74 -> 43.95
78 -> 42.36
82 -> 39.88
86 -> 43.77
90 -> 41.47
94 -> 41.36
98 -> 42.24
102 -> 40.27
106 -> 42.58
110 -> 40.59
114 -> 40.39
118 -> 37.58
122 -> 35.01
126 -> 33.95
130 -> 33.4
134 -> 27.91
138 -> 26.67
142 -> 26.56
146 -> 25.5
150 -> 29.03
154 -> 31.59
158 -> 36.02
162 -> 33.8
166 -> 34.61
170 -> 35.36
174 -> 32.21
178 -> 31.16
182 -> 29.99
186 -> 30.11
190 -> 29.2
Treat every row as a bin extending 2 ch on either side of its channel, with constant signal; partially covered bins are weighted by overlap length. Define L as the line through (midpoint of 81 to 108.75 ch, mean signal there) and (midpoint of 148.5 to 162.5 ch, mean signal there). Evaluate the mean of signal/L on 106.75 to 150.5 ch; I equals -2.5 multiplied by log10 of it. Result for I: 0.125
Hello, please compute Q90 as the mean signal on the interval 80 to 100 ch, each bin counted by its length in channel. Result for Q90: 41.7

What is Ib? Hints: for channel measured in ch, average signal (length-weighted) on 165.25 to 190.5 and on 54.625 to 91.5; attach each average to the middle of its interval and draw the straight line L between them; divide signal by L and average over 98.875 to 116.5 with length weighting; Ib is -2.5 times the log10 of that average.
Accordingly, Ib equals -0.108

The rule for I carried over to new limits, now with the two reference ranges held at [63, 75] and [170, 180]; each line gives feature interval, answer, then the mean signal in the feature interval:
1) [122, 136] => 0.09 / 32.2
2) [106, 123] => -0.09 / 39.1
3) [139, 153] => 0.24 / 27.3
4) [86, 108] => -0.13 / 41.8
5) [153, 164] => -0.02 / 34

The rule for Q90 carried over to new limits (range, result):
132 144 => 27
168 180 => 32.9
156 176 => 34.4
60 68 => 37.2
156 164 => 34.9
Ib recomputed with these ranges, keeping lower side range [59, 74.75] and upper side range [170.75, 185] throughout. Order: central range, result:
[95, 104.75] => -0.15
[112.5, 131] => -0.04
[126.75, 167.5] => 0.09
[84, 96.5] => -0.15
